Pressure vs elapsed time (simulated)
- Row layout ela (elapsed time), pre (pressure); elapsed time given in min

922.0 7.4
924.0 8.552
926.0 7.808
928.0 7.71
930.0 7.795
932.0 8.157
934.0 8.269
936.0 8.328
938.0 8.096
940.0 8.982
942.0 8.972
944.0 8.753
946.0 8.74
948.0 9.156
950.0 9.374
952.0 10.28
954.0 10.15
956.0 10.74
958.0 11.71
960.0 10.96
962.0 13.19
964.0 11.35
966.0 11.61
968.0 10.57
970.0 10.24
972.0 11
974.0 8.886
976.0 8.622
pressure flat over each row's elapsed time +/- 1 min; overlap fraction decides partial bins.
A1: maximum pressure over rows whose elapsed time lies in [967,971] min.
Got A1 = 10.57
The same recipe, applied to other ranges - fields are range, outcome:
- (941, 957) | 10.74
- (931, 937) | 8.328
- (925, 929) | 7.808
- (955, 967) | 13.19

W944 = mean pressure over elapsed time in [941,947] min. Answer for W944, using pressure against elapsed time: 8.82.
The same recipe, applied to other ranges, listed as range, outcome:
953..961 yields 10.9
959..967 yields 11.8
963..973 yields 11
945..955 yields 9.54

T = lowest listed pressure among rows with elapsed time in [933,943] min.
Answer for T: 8.096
